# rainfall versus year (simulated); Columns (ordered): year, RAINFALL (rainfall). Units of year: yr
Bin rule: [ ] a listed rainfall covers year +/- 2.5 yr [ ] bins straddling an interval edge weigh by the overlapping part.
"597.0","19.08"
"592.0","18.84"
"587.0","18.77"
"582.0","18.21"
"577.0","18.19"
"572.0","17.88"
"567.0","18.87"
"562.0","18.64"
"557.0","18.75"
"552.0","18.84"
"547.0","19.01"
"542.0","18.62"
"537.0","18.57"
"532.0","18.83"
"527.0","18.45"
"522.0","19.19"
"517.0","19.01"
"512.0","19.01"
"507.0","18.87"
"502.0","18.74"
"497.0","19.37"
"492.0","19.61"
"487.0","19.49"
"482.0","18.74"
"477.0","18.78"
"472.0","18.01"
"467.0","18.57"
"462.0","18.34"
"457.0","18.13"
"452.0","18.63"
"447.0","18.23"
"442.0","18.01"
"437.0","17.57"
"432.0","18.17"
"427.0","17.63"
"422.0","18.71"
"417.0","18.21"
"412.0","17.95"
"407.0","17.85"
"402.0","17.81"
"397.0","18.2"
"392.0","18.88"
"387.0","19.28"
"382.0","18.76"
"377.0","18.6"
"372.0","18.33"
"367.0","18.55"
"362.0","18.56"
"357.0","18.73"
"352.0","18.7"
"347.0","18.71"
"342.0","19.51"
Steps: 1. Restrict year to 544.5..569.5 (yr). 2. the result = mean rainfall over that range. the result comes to 18.8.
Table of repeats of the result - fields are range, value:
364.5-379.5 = 18.5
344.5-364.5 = 18.7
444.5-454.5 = 18.4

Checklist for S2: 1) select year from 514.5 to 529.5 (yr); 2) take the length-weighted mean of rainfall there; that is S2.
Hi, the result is 18.9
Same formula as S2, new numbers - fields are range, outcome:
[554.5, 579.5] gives 18.5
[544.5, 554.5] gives 18.9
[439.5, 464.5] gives 18.3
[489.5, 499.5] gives 19.5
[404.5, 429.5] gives 18.1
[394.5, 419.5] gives 18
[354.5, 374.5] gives 18.5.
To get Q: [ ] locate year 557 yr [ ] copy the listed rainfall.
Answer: 18.75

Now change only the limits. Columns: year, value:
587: 18.77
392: 18.88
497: 19.37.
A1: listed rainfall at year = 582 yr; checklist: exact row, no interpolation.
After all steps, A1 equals 18.21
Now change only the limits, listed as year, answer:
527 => 18.45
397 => 18.2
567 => 18.87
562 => 18.64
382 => 18.76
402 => 17.81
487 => 19.49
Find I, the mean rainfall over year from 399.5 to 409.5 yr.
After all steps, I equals 17.8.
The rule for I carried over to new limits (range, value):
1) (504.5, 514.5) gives 18.9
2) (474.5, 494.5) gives 19.2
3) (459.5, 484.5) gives 18.5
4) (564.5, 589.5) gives 18.4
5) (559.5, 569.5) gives 18.8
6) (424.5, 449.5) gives 17.9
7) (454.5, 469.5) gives 18.3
